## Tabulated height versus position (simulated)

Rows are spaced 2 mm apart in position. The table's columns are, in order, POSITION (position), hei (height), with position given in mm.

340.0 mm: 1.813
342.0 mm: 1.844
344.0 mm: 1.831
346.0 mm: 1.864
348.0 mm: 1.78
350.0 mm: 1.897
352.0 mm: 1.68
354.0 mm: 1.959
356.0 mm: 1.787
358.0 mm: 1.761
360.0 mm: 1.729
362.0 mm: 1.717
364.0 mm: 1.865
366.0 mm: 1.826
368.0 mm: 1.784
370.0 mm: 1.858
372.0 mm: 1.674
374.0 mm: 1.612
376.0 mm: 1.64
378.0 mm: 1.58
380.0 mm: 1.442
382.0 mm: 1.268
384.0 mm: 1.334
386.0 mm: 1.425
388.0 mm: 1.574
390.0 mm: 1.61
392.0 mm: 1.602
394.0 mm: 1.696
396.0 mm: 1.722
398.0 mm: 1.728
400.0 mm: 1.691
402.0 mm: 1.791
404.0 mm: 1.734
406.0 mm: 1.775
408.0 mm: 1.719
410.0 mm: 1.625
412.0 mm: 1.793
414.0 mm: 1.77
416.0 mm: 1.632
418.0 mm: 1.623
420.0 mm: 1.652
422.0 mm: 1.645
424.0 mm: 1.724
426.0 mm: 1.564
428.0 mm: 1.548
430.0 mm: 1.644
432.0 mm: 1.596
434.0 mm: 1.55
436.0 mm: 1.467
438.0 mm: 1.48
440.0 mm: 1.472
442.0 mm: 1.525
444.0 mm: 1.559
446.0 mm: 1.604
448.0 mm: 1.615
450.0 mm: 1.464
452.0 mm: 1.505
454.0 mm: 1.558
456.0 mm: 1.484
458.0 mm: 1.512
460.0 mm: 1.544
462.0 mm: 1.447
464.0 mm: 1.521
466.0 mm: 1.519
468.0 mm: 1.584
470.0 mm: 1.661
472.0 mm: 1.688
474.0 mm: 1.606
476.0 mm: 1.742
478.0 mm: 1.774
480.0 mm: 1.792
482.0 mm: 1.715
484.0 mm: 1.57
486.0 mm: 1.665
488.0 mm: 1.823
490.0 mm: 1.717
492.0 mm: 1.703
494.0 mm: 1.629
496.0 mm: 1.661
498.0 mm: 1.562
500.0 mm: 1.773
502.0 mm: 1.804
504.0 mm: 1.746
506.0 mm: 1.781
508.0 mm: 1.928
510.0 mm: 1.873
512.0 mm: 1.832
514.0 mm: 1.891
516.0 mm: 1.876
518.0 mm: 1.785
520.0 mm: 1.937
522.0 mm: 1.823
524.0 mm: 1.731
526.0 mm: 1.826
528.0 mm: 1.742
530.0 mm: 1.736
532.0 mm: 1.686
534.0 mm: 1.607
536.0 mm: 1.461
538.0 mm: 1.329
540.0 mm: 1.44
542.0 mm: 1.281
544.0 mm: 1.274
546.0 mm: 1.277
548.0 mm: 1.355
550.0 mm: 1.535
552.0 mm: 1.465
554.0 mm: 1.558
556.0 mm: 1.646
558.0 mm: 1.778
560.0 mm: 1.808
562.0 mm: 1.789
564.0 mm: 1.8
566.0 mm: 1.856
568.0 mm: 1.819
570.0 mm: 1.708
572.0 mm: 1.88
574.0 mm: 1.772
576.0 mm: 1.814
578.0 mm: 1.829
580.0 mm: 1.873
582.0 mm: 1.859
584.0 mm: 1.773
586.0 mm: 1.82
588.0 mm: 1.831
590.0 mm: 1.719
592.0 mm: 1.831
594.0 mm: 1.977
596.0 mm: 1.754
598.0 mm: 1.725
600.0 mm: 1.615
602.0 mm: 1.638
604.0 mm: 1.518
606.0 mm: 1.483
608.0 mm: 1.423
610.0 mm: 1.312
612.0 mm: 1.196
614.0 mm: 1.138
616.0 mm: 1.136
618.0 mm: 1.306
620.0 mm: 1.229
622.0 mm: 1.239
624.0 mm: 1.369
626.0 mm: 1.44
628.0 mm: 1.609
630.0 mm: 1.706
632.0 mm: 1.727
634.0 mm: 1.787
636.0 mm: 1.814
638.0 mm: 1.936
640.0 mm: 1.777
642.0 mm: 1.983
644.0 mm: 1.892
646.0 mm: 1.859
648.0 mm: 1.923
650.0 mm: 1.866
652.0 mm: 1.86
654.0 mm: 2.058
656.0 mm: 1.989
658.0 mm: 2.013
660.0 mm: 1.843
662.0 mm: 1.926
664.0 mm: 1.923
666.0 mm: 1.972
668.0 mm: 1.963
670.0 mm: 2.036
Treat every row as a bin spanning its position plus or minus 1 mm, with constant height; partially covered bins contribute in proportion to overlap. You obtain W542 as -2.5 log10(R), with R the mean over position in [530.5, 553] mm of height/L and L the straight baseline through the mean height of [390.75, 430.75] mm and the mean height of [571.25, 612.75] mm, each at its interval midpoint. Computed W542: 0.18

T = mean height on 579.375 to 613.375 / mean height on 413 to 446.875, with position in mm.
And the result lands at 1.0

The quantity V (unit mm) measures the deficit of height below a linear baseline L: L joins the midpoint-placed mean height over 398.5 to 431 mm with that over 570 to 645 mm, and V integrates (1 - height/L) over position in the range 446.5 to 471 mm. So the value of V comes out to 2.0 mm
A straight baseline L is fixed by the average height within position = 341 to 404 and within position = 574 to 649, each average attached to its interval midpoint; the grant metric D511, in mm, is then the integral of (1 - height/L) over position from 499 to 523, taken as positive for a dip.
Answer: -2.4 mm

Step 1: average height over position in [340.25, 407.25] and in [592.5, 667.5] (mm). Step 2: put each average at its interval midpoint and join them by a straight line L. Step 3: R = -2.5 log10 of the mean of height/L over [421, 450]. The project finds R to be 0.09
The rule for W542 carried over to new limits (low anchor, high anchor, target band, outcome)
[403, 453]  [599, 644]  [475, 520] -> -0.117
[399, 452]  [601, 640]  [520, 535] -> -0.132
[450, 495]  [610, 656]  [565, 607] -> -0.089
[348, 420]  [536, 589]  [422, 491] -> 0.051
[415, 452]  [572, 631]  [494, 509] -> -0.106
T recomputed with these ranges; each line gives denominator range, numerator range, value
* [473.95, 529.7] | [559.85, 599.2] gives 1.03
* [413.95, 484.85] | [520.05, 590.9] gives 1.05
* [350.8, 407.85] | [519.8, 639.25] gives 0.97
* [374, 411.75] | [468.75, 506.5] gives 1.06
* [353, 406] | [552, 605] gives 1.05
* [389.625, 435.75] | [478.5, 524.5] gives 1.06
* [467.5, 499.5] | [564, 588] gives 1.08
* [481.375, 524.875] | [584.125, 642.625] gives 0.90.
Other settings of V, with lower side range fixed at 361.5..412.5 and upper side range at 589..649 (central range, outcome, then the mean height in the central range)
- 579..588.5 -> -1.30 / 1.83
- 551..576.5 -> -2.05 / 1.74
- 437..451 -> 0.94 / 1.53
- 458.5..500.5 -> -0.39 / 1.65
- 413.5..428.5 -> 0.03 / 1.64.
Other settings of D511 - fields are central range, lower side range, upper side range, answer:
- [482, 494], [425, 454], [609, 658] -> -0.96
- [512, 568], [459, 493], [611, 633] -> -4.32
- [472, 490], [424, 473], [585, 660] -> -1.59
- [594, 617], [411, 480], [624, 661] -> 3.99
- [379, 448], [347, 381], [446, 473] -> 1.45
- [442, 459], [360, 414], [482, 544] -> 1.45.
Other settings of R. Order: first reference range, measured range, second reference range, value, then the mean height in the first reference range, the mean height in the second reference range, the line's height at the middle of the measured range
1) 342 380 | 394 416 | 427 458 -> -0.06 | 1.76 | 1.54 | 1.64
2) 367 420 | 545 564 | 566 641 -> 0.03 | 1.64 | 1.63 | 1.64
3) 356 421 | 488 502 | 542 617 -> -0.03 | 1.67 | 1.63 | 1.65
